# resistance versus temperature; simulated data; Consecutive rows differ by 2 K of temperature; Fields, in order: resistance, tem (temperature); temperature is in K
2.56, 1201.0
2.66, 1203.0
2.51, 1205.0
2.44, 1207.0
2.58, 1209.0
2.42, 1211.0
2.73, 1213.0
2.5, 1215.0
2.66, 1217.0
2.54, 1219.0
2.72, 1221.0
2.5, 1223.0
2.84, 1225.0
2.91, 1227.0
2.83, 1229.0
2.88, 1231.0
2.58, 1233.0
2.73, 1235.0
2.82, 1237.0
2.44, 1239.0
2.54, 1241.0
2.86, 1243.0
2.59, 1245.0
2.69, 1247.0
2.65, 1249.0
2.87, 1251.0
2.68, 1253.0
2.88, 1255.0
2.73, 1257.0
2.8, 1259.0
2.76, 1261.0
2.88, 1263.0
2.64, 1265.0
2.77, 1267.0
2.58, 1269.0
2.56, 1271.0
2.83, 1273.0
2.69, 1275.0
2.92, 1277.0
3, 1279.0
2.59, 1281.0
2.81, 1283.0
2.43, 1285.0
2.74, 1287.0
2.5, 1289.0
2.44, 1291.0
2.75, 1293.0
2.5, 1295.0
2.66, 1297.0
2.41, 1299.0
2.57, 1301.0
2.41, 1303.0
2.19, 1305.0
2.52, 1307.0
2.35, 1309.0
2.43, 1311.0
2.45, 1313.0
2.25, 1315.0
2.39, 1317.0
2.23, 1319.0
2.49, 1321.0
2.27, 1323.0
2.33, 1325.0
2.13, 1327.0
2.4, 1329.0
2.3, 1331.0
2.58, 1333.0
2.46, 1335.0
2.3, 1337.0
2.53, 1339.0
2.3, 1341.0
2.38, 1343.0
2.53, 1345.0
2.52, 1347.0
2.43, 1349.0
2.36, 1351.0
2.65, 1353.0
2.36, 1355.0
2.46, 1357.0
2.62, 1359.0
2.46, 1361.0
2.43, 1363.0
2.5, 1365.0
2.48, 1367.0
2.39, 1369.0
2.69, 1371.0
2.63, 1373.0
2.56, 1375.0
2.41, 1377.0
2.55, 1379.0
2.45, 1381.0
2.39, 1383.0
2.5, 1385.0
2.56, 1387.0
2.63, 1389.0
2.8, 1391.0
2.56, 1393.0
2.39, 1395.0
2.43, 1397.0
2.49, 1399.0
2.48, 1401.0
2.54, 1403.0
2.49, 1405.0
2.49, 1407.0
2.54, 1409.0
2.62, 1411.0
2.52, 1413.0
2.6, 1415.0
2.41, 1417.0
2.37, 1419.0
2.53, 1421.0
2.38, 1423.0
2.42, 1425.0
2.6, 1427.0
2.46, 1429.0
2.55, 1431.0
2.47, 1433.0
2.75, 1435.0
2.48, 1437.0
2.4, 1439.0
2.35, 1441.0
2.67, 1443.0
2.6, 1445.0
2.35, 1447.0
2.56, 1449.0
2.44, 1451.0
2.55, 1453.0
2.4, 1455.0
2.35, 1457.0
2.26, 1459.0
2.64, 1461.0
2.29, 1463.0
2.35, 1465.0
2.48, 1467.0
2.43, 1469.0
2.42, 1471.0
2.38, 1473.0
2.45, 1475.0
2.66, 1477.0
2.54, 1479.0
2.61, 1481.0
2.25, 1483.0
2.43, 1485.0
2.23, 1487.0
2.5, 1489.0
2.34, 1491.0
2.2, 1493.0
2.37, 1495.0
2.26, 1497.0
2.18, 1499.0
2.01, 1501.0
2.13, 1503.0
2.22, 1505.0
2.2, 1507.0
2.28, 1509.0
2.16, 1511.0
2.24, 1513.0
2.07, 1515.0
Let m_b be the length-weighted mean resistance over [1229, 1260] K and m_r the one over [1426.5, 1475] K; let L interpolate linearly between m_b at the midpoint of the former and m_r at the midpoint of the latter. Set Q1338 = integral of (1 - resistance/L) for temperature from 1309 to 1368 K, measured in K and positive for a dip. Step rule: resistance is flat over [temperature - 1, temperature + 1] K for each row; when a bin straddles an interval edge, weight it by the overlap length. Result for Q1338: 4.31 K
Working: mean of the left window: 2.72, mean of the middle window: 2.41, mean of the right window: 2.47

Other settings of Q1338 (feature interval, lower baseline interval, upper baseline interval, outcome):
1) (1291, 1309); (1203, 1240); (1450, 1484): 0.64 K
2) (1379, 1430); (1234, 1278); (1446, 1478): 0.22 K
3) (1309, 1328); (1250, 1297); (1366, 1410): 2.20 K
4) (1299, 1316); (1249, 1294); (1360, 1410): 1.65 K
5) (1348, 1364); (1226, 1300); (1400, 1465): 0.69 K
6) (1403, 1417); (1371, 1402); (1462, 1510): -0.28 K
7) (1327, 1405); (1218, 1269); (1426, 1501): 2.39 K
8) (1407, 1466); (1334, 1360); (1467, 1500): -1.60 K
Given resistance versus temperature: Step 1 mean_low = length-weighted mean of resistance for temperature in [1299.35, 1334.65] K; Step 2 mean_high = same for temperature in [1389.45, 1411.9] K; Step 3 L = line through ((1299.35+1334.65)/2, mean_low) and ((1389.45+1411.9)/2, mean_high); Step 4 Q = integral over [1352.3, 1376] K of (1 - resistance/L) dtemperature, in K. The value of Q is -0.5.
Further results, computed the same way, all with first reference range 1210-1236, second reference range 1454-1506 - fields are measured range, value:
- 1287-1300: 0.17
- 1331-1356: 0.85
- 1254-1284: -1.60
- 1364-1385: -0.11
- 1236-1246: 0.03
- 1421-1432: -0.27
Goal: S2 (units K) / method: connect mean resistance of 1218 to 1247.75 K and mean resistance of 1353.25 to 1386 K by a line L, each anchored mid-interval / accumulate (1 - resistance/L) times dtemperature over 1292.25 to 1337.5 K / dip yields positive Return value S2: 3.0 K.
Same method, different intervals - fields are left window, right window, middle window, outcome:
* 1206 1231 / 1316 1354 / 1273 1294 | -1.54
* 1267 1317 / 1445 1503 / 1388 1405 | -0.50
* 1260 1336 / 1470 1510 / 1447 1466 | -0.44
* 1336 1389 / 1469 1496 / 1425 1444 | -0.61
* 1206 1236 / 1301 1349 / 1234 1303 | -4.05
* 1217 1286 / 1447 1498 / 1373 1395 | -0.01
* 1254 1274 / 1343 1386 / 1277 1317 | 1.94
